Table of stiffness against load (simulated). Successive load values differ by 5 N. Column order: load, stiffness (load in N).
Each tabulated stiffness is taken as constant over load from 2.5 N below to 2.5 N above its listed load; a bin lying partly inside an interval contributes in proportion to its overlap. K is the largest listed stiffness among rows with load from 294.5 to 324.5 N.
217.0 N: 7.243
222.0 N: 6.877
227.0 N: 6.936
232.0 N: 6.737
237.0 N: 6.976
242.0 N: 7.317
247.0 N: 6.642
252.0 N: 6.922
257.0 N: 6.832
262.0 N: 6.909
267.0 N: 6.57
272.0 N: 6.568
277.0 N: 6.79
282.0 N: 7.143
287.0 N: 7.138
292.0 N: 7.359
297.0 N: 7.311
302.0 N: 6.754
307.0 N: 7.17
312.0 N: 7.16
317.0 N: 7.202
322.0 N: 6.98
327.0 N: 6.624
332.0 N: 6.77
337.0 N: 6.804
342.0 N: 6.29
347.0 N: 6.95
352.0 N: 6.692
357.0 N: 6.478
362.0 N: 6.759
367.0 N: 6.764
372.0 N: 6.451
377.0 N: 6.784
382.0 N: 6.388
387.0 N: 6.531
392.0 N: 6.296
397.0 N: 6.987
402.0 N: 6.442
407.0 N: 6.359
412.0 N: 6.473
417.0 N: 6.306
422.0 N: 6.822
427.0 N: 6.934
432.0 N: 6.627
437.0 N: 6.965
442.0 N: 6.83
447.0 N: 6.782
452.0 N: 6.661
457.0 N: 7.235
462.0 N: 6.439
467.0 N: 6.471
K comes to 7.311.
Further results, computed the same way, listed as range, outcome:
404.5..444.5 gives 6.965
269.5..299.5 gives 7.359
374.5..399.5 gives 6.987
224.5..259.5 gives 7.317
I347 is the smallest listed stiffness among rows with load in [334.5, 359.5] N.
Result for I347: 6.29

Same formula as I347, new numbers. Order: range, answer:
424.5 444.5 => 6.627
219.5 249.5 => 6.642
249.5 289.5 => 6.568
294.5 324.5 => 6.754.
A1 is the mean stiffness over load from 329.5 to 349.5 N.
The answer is 6.7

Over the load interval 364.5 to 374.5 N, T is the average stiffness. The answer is 6.61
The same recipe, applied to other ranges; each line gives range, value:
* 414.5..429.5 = 6.69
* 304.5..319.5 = 7.18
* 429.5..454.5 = 6.77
